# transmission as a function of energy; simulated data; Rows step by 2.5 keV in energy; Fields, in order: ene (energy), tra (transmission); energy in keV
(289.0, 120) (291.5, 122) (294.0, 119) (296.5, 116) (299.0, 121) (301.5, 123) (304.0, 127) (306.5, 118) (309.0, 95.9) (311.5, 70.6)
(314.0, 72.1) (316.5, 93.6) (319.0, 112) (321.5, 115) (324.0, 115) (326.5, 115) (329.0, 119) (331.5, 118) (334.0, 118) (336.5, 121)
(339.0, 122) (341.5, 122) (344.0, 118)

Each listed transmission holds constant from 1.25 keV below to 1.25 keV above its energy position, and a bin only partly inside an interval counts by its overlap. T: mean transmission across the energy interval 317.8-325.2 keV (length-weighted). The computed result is 114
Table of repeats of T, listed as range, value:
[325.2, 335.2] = 117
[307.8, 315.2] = 79.5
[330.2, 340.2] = 120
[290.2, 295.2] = 121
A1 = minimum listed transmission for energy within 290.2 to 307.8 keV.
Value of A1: 116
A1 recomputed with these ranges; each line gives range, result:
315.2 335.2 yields 93.6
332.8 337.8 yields 118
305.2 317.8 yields 70.6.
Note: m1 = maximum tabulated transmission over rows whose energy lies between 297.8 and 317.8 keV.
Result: 127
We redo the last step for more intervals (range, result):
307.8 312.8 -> 95.9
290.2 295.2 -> 122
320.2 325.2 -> 115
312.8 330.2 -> 119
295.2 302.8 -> 123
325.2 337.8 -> 121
